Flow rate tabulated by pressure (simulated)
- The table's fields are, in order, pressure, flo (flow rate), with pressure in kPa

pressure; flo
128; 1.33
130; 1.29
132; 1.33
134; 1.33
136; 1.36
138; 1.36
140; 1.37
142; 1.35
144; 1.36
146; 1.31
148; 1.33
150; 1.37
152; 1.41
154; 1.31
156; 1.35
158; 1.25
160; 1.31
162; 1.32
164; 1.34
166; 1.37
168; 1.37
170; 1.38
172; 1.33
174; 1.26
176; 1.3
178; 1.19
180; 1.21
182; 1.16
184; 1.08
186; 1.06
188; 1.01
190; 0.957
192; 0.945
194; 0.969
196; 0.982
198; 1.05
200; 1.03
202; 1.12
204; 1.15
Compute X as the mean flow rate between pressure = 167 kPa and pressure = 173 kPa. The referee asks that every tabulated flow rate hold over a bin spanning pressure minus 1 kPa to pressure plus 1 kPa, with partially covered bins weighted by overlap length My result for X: 1.36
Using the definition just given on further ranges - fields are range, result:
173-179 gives 1.25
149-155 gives 1.36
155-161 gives 1.3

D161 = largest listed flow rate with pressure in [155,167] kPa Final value 1.37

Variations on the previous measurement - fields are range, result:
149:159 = 1.41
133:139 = 1.36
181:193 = 1.16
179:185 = 1.21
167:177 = 1.38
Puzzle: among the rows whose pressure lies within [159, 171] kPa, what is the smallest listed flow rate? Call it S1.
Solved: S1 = 1.31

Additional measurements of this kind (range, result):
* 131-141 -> 1.33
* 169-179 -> 1.19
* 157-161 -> 1.25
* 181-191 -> 0.957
